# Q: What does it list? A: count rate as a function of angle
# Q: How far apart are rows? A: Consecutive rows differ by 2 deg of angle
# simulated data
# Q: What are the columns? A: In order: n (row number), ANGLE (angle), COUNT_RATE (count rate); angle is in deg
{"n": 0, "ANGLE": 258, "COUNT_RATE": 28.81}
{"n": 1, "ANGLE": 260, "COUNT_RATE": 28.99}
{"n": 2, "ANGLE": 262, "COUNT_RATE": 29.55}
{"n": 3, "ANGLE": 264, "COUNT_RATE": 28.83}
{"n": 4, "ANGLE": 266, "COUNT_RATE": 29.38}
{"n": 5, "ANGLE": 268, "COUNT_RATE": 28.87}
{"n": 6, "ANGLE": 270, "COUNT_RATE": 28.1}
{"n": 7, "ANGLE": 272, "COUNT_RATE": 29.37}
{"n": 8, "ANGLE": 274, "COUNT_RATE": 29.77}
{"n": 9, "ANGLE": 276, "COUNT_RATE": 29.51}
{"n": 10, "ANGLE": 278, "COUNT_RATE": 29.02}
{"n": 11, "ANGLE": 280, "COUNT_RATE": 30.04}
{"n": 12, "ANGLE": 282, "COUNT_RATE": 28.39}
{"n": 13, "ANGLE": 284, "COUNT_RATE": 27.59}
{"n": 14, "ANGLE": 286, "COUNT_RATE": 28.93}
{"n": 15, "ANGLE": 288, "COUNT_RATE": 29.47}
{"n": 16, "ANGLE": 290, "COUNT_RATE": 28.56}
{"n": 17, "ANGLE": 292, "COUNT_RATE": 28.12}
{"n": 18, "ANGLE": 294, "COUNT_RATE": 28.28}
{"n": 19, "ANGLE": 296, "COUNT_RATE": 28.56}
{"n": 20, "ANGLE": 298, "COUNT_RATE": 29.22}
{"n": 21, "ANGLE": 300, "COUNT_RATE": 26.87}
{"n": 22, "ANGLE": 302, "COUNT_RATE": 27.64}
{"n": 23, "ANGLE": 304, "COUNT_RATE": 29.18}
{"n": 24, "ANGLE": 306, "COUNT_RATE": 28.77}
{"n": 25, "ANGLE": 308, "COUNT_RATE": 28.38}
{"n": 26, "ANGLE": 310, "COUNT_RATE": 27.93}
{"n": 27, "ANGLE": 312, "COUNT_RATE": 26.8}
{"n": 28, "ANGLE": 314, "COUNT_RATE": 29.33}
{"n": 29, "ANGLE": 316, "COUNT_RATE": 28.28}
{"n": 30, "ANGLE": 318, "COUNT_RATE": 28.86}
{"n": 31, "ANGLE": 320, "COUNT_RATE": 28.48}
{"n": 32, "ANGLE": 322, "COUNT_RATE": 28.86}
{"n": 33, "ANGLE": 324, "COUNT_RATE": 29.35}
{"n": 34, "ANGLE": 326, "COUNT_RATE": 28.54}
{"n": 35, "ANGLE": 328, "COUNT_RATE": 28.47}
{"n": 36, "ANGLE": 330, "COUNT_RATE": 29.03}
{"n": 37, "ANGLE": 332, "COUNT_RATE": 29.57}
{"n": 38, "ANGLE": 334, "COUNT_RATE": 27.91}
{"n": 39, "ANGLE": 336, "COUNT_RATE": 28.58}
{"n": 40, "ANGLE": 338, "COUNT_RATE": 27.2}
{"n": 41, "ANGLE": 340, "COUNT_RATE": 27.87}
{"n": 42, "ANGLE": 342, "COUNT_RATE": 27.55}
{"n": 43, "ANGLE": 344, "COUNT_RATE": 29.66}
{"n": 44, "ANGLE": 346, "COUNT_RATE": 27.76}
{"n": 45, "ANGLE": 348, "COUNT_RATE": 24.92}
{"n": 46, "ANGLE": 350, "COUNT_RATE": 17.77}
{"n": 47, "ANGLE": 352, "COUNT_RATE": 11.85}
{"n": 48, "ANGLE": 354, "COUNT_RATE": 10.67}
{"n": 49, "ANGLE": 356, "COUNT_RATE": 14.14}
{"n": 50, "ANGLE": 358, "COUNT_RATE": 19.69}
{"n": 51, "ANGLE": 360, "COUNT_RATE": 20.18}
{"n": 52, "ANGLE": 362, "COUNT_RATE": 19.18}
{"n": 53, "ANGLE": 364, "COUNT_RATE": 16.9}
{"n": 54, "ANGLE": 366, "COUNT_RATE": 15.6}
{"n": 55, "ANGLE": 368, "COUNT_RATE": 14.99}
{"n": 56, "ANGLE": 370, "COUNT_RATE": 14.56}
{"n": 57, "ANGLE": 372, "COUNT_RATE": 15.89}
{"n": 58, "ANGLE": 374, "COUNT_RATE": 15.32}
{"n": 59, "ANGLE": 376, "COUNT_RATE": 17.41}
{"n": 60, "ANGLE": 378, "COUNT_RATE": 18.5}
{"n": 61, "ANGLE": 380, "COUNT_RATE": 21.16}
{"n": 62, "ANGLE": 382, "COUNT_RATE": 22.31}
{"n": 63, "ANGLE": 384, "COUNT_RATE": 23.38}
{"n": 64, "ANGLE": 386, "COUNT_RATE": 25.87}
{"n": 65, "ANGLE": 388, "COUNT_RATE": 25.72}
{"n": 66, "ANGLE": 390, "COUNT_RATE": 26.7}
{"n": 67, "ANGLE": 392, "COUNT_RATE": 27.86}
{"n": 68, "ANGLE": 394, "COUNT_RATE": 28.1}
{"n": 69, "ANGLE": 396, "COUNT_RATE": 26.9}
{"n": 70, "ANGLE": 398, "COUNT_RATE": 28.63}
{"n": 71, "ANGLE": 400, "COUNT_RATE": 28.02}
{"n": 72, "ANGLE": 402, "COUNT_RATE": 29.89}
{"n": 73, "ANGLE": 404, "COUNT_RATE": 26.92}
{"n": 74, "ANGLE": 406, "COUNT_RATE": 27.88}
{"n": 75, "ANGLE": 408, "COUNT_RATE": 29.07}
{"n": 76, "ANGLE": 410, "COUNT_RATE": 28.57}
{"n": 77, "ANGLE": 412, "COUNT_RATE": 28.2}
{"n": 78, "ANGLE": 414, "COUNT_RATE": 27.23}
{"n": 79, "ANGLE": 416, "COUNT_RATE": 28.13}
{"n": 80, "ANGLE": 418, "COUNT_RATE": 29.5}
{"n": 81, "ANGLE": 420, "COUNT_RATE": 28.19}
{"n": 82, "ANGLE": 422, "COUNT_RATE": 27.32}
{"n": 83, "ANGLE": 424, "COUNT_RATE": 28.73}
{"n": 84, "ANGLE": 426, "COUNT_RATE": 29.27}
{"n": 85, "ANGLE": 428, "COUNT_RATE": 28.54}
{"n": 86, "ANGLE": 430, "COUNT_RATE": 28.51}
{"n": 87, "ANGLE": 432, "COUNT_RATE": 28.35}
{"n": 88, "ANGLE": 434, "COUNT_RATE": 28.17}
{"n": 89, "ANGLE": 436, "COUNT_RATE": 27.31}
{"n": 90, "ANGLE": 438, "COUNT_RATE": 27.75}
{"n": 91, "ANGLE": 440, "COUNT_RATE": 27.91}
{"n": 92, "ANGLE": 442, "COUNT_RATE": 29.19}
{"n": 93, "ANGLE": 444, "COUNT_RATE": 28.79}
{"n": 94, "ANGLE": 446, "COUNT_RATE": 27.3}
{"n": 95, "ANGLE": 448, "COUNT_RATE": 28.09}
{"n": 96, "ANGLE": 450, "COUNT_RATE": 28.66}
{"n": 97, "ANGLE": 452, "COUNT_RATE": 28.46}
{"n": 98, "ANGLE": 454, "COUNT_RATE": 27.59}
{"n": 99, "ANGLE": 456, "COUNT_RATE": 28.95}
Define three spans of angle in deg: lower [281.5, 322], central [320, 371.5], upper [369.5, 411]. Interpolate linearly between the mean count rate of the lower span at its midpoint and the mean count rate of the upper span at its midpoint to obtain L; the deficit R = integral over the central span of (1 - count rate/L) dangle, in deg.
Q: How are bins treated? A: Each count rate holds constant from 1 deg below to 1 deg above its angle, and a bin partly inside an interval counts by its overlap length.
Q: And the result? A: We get 7.1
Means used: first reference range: 28.4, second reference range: 24.3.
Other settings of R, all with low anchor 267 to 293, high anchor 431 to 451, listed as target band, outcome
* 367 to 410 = 7.1 deg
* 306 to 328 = 0.2 deg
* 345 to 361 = 5.7 deg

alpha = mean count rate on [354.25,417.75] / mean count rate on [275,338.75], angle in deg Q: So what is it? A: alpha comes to 0.80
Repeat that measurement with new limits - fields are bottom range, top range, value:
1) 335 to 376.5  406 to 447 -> 1.42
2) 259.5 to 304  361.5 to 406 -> 0.78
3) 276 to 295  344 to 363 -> 0.66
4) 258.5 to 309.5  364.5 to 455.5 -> 0.90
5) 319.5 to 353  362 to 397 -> 0.79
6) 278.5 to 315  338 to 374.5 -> 0.68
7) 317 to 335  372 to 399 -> 0.81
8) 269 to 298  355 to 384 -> 0.62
